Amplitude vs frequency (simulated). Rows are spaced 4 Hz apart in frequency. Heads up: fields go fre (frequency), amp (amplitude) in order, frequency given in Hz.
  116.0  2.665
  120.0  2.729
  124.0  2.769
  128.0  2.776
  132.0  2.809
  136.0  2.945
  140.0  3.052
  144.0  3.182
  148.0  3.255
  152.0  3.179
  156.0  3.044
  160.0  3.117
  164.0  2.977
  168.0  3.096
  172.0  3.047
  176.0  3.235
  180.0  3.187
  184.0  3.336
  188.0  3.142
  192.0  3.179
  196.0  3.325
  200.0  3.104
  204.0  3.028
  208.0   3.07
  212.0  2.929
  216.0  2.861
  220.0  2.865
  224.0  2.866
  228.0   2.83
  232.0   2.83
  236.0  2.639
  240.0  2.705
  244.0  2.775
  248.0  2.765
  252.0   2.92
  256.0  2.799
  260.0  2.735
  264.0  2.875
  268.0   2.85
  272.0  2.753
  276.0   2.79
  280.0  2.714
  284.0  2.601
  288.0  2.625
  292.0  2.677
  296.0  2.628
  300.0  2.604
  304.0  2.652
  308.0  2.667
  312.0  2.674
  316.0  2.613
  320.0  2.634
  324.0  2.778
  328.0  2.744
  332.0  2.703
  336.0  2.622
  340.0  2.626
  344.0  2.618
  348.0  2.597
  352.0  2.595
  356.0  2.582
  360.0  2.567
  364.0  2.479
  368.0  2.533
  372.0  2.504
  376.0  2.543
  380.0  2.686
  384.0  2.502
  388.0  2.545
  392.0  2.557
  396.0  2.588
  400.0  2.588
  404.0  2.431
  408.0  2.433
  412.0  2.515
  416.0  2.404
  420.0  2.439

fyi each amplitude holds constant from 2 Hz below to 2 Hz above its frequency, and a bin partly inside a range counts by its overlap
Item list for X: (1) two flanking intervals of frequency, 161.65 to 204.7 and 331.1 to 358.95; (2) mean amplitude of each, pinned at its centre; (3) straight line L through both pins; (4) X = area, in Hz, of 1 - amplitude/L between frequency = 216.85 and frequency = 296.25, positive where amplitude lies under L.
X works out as 3.9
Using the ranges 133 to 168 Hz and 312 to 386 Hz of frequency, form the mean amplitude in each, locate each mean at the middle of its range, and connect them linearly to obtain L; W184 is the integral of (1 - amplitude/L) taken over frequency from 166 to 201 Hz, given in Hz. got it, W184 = -2.1 Hz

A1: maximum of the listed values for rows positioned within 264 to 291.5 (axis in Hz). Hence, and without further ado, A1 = 2.875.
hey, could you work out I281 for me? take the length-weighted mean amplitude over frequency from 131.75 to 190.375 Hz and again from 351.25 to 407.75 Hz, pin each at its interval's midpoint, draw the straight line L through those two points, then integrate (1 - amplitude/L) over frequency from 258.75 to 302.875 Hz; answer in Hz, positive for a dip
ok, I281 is 1.4 Hz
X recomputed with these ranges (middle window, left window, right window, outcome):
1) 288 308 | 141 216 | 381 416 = 1.1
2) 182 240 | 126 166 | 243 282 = -1.7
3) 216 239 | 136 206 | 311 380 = 1.3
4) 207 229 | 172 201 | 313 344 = 1.4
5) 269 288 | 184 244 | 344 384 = 0.5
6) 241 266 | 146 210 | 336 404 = 0.9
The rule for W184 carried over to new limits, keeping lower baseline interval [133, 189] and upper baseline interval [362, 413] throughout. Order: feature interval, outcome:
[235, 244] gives 0.7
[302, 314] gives 0.3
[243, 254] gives 0.3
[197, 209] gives -0.3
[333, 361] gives 0.3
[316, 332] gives 0.0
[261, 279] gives 0.2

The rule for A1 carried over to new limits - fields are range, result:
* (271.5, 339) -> 2.79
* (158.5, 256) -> 3.336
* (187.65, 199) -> 3.325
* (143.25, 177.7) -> 3.255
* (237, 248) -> 2.775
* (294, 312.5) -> 2.674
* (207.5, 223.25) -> 3.07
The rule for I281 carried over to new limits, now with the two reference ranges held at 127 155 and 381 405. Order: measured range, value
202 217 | -0.39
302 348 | 0.26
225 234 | 0.10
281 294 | 0.53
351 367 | 0.37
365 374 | 0.27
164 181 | -0.82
